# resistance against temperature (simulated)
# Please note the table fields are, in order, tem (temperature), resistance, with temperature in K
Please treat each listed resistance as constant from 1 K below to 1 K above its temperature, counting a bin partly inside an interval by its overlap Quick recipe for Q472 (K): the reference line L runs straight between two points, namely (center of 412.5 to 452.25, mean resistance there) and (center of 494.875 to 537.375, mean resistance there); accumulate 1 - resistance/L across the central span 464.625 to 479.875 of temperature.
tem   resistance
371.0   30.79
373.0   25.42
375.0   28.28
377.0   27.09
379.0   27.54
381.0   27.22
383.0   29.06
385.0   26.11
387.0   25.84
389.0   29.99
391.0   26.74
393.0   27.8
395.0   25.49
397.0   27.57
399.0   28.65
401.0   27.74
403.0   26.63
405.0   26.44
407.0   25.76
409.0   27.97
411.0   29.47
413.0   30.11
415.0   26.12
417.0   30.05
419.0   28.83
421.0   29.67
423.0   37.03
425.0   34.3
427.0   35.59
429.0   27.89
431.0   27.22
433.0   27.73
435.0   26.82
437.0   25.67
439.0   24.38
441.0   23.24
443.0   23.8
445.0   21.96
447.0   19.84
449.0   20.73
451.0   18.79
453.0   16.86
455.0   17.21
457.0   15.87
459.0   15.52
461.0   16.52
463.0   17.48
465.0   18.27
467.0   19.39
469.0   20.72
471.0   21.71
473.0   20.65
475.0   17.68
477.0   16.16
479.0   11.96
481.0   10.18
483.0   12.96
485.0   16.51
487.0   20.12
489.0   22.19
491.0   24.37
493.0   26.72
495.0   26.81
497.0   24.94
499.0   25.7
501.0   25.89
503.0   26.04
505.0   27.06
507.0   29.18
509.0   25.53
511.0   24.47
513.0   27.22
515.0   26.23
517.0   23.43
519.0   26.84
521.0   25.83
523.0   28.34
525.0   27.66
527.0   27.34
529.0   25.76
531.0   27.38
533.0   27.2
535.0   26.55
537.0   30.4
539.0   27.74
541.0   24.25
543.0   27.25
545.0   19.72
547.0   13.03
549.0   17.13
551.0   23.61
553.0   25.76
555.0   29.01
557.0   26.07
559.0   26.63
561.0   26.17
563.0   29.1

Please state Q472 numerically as 4.8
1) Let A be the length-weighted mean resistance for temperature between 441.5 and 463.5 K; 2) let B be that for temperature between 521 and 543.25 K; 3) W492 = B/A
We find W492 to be 1.5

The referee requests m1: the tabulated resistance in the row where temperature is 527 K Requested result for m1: 27.34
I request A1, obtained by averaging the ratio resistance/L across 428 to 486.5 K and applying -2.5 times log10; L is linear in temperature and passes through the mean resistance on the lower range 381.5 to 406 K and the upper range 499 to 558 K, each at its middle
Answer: 0.319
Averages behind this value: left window 27.3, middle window 19.8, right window 25.6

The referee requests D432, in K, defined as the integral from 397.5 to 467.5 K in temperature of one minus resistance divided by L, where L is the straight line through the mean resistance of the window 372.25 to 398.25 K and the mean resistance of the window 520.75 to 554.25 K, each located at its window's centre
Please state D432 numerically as 4.5 K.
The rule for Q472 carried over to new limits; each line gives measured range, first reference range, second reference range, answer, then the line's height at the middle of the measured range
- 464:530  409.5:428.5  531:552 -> 8.6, 26.5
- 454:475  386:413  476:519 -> 5.2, 24.3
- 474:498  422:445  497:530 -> 6.9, 27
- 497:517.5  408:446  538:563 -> -0.4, 25.6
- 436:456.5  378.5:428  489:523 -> 4.8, 27.6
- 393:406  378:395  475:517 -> -0.2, 26.8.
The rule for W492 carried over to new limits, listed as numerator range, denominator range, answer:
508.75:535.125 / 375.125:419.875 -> 0.96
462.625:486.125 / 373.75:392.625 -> 0.62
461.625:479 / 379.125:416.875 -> 0.67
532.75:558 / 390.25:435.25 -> 0.85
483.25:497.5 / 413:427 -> 0.72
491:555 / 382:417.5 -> 0.93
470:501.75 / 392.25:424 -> 0.71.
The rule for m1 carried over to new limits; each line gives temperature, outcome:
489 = 22.19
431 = 27.22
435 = 26.82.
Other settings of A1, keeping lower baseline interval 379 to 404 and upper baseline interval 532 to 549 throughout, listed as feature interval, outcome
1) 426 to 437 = -0.09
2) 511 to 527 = -0.08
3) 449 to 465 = 0.45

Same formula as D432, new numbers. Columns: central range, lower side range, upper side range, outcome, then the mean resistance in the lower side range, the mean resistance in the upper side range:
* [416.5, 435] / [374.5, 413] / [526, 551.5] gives -2.7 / 27.5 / 24.4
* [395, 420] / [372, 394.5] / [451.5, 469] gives -3.8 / 27.3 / 17.4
